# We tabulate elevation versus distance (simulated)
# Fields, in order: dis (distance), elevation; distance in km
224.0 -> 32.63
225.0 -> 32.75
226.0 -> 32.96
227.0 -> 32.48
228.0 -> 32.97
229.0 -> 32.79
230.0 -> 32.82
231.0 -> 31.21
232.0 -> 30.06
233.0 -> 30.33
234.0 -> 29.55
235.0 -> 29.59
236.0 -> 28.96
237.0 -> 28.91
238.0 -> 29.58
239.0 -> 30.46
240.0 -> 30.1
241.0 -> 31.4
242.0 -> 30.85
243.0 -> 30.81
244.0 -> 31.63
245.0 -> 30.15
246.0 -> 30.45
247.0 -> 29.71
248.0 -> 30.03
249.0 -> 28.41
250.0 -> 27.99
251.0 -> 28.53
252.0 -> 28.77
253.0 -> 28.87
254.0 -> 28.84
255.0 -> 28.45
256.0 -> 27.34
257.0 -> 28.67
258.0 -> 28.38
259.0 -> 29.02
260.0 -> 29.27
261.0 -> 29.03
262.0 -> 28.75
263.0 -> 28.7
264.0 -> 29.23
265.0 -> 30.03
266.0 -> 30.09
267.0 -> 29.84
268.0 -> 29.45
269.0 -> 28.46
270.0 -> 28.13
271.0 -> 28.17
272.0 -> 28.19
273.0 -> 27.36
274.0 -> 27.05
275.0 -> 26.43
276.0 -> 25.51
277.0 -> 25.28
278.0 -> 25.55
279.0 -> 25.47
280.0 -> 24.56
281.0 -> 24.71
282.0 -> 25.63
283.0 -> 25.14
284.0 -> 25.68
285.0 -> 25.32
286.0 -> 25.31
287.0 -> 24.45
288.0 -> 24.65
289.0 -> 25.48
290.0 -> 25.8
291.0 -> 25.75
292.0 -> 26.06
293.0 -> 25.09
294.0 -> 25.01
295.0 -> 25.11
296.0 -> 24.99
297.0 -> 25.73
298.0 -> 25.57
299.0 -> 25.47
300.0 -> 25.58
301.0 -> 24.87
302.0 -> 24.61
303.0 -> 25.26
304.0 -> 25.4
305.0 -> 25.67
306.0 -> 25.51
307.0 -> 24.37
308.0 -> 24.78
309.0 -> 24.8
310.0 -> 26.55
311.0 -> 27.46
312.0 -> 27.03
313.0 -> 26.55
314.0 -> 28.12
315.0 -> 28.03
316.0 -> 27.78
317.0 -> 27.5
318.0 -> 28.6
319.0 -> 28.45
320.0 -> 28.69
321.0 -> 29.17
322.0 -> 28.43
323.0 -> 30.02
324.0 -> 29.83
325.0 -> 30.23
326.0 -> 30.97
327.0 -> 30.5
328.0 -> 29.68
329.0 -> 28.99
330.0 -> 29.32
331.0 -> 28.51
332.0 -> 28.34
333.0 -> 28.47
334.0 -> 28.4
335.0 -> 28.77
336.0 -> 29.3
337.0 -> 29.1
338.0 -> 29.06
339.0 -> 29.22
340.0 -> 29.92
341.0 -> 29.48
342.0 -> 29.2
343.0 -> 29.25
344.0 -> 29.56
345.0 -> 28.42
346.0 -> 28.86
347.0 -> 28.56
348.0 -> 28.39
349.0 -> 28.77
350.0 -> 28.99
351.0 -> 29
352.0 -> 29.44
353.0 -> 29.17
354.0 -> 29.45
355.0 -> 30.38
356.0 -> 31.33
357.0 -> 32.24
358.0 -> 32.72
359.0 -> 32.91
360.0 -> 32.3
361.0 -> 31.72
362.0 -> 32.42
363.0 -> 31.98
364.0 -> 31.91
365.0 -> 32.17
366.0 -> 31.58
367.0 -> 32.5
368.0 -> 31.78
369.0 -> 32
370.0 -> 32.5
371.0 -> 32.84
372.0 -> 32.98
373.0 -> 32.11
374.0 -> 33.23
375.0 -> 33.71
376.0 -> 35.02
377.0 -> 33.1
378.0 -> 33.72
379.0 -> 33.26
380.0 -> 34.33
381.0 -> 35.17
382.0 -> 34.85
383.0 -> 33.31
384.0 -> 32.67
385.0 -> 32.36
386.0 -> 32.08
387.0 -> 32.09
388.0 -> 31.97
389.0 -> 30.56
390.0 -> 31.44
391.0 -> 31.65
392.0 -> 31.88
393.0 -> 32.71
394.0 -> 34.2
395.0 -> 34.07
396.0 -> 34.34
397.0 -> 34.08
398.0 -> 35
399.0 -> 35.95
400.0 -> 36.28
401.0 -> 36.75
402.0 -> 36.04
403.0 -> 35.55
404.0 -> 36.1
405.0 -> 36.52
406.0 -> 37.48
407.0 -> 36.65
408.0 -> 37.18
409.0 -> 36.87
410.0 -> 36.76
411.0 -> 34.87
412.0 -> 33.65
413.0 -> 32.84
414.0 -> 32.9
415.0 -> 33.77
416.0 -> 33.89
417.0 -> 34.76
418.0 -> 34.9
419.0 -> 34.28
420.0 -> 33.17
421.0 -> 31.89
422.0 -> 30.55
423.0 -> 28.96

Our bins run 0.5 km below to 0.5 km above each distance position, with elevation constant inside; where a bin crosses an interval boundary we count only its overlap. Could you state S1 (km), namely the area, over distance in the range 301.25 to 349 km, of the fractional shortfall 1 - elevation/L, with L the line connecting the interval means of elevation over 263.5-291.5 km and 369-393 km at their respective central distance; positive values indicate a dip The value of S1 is 2.26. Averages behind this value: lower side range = 26.7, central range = 28.1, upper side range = 32.9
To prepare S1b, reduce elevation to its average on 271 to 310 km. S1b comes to 25.5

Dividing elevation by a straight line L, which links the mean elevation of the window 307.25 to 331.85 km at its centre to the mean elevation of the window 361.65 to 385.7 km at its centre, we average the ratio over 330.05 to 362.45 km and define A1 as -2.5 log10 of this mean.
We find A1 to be 0.03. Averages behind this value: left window 28.3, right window 33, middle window 29.7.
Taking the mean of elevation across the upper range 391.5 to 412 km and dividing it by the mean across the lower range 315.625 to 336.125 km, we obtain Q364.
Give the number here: 1.2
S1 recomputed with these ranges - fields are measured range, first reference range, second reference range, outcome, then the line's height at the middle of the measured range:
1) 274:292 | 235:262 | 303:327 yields 1.9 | 28.5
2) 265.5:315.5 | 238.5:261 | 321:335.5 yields 5.6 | 29.4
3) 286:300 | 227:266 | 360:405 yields 2.6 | 31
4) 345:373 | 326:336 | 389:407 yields 0.4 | 31.4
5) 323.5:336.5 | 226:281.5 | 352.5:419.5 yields 0.9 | 31.6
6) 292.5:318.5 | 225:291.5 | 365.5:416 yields 3.8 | 30.5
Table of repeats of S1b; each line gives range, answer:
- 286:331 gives 26.9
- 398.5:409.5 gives 36.5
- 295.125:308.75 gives 25.2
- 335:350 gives 29.1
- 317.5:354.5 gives 29.1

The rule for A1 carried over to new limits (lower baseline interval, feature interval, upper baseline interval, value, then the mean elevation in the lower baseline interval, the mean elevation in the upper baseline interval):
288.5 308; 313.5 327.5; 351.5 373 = -0.06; 25.3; 31.7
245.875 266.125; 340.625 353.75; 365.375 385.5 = 0.11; 28.9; 33.1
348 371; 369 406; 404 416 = -0.01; 31.2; 35.4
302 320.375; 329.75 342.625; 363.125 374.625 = 0.00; 26.6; 32.3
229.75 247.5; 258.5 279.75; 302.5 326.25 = 0.04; 30.3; 27.4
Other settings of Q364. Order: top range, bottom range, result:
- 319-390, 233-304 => 1.12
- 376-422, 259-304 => 1.29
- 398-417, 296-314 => 1.38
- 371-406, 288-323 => 1.29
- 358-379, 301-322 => 1.22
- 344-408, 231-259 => 1.11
